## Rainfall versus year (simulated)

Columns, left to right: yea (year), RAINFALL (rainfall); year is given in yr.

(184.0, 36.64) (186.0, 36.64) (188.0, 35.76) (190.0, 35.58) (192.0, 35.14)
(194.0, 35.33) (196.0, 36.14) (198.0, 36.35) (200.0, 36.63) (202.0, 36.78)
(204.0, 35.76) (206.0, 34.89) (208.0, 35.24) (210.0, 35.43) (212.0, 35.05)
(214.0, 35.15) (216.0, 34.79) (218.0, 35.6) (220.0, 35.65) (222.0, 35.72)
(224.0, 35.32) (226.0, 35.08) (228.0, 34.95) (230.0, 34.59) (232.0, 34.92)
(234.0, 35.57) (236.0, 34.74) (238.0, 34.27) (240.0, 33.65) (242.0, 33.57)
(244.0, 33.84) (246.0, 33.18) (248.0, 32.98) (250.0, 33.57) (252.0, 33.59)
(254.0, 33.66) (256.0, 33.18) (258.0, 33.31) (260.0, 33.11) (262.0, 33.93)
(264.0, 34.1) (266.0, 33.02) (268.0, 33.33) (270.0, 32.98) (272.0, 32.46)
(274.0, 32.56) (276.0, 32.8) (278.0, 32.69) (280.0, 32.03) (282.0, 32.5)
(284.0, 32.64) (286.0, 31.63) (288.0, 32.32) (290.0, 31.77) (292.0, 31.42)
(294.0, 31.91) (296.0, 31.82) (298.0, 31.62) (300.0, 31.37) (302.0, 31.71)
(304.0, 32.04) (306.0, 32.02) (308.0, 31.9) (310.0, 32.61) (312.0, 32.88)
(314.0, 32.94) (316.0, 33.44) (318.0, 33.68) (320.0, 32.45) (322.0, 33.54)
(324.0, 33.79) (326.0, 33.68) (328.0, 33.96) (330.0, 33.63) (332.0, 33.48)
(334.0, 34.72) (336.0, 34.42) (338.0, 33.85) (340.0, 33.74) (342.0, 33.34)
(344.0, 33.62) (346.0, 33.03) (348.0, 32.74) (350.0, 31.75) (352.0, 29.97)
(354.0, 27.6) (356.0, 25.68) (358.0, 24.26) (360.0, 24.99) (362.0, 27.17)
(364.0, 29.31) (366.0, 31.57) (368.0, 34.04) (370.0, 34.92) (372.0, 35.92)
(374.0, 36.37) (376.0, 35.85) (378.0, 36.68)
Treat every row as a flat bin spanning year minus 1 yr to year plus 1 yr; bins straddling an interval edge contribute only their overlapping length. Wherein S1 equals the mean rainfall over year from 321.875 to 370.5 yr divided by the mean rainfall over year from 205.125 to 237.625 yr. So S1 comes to 0.90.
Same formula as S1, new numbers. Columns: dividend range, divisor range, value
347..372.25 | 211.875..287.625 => 0.88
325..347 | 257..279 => 1.02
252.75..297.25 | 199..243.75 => 0.93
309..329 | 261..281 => 1.01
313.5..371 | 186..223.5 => 0.90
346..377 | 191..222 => 0.87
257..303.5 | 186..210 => 0.91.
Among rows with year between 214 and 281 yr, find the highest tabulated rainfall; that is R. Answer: 35.72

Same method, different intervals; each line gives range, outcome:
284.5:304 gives 32.32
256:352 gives 34.72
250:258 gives 33.66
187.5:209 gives 36.78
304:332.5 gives 33.96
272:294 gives 32.8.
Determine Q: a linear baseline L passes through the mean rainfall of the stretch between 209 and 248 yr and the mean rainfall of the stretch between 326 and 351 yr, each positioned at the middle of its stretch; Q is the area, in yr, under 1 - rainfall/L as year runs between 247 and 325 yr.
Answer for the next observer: 3.2 yr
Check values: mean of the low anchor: 34.7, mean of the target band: 32.7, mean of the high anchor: 33.5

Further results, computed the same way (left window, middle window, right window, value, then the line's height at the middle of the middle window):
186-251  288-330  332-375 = 0.2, 32.8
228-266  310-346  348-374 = -2.7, 31.2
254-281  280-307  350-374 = 0.2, 32.2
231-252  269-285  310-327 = 0.5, 33.7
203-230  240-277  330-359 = 0.8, 34.1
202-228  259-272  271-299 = -0.1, 33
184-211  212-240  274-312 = -0.3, 34.7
